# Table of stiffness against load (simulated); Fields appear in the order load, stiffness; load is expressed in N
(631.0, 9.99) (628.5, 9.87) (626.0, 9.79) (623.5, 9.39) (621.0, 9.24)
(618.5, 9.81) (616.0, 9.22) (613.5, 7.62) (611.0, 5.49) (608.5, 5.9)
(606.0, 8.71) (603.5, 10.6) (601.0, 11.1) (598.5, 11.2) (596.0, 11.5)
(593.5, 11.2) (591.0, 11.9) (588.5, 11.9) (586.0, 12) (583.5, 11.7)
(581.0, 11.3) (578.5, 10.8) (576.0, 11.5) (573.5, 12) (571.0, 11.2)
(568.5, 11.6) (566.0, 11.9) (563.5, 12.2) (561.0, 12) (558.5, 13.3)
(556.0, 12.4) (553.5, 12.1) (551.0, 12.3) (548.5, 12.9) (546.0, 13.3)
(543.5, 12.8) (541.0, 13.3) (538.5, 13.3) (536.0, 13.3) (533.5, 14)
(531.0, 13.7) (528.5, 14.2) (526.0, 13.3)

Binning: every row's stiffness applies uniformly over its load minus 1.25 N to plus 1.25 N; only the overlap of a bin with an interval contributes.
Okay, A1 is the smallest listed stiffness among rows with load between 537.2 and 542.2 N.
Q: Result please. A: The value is 13.3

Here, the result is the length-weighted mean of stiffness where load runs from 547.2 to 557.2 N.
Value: 12.4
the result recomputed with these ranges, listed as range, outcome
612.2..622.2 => 8.95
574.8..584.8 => 11.3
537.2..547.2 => 13.2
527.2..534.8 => 14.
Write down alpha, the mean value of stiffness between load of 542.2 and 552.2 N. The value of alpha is 12.8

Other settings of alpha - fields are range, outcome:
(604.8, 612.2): 6.69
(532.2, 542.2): 13.5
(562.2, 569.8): 11.9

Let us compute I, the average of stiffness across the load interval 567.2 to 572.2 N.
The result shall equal 11.4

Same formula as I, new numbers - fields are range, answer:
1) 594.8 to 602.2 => 11.3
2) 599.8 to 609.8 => 9.05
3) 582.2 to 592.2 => 11.9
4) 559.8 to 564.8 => 12.1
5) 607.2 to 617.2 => 7.05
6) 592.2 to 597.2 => 11.4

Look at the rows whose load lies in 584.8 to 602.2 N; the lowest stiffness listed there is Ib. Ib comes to 11.1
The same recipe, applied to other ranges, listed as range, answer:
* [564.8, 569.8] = 11.6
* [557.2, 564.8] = 12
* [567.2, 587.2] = 10.8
